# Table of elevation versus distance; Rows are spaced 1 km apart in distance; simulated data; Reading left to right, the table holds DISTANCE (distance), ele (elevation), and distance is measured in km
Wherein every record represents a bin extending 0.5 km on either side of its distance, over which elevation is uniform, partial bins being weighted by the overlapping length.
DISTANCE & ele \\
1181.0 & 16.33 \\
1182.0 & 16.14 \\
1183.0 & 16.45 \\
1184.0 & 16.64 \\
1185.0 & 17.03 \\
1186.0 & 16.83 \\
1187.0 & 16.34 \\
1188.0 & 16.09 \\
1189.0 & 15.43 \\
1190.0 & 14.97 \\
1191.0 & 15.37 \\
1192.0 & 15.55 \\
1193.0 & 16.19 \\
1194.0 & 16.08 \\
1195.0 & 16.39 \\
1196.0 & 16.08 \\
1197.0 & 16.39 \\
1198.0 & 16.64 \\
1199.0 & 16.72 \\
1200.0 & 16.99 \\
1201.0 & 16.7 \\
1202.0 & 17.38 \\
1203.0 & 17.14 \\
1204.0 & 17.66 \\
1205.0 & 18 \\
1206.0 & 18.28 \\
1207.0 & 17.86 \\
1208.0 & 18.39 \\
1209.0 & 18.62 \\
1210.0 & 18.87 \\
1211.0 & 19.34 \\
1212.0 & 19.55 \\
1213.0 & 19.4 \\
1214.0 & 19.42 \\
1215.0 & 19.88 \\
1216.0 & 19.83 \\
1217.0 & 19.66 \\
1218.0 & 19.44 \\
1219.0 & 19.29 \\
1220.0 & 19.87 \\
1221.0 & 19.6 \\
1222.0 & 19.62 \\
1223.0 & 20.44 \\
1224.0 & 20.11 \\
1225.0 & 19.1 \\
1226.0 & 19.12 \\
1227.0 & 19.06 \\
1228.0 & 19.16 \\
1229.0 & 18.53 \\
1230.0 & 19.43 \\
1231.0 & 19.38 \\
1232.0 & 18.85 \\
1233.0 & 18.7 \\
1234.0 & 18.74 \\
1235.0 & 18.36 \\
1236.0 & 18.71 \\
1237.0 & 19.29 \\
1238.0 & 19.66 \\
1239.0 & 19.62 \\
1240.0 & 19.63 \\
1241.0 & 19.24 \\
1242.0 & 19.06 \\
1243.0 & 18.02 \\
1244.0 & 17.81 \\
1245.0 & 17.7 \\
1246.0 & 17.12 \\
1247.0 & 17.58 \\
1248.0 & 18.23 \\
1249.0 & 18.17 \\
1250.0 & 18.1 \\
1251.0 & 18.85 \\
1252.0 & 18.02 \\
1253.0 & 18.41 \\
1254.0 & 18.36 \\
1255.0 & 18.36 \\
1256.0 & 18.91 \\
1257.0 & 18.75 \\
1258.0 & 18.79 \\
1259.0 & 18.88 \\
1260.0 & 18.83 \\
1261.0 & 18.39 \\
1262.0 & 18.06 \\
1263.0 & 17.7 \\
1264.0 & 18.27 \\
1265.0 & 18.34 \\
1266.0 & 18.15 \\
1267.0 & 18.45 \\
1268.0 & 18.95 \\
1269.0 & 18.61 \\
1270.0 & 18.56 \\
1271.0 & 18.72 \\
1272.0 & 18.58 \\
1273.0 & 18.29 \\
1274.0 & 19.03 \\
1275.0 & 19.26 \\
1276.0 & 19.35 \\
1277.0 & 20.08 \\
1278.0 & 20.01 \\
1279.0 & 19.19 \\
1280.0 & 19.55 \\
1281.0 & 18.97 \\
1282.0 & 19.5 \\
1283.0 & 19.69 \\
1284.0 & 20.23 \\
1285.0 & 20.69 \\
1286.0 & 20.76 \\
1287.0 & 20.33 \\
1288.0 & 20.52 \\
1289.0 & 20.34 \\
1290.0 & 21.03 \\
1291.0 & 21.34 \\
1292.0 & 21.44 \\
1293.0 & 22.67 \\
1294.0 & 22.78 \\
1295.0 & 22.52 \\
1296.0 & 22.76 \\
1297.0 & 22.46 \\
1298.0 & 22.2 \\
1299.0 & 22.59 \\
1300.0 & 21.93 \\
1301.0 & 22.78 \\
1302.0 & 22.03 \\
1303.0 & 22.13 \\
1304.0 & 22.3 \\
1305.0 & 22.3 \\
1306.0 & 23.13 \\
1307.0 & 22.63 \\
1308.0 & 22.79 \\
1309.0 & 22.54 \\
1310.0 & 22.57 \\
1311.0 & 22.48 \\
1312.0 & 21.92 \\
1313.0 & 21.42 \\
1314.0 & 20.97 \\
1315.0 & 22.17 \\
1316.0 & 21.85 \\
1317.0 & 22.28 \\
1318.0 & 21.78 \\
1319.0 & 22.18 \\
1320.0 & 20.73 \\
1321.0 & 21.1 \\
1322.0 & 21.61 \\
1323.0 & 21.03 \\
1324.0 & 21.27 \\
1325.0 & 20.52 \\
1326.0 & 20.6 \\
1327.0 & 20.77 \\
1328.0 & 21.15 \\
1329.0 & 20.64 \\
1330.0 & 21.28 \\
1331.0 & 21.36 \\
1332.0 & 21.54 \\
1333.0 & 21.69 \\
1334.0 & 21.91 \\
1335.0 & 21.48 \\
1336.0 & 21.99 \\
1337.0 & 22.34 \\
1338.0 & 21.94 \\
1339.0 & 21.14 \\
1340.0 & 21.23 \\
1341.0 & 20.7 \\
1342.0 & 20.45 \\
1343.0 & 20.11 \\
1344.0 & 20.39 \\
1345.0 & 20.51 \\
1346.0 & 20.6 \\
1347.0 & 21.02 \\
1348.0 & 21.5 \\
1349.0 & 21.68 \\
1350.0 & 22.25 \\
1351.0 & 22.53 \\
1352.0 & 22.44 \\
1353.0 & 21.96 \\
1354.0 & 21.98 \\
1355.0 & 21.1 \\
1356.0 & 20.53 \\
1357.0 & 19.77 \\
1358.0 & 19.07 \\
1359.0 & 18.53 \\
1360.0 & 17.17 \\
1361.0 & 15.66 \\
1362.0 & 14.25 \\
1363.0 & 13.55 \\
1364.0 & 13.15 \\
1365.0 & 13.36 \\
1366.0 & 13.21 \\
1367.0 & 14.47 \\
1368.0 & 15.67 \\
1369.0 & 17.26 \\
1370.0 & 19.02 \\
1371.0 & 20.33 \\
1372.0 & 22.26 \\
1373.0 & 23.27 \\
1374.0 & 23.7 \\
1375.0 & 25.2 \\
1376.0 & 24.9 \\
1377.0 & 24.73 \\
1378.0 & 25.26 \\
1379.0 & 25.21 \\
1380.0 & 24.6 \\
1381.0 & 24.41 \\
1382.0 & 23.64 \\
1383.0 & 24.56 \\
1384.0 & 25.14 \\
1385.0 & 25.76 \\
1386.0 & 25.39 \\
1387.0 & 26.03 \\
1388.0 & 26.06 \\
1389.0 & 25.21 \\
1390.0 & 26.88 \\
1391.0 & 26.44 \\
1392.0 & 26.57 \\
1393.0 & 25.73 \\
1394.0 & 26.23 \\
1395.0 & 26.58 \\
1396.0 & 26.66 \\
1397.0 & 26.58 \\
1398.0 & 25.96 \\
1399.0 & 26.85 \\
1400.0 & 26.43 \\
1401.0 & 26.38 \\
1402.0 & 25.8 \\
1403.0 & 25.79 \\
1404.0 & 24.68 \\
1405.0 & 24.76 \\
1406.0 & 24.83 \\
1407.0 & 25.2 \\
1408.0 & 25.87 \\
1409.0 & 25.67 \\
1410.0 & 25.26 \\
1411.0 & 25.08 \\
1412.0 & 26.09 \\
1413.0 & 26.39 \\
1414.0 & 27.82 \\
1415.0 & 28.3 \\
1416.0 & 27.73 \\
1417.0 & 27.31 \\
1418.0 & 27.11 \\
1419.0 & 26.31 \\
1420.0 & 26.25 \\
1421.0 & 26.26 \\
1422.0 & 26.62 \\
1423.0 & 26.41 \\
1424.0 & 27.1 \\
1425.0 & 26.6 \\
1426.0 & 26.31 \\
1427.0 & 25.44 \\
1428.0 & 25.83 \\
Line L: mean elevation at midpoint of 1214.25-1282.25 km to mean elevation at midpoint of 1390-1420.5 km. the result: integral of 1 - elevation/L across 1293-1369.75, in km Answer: 6.6 km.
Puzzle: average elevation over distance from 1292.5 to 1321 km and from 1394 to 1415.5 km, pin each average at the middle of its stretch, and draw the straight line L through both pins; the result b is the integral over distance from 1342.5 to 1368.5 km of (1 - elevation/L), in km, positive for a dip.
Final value 5.8 km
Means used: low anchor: 22.2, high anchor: 26.1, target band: 18.7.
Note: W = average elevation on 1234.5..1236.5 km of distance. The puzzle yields 18.5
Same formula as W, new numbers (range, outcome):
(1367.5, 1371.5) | 18.1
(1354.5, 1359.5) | 19.8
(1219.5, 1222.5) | 19.7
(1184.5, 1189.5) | 16.3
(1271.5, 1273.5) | 18.4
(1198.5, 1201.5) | 16.8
